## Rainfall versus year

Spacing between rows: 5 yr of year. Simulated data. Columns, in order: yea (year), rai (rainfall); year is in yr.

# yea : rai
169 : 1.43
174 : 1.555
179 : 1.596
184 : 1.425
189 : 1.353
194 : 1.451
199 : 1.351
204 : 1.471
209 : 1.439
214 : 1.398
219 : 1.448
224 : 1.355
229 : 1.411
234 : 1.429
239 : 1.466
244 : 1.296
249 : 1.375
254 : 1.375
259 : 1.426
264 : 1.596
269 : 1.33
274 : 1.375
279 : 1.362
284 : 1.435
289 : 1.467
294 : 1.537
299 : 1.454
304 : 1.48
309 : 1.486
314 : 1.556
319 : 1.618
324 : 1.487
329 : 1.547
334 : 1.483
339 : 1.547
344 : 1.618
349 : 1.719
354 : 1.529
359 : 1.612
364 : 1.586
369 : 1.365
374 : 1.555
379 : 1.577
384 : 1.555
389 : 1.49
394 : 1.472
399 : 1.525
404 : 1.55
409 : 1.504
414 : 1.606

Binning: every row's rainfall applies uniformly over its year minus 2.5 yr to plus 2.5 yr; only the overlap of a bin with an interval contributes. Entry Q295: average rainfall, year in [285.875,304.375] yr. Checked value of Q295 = 1.48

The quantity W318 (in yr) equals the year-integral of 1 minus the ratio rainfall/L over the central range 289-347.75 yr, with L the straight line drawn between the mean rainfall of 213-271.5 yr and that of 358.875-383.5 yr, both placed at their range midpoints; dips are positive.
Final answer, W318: -1.88 yr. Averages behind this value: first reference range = 1.41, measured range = 1.53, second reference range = 1.53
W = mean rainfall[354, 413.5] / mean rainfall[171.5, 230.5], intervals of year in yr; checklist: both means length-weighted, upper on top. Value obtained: 1.06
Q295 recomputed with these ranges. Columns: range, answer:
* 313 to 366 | 1.57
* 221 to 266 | 1.41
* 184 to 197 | 1.4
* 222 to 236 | 1.4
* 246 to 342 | 1.47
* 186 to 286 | 1.41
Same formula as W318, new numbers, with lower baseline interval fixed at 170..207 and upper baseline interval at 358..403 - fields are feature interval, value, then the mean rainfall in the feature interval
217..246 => 1.4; 1.4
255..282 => 1.2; 1.42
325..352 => -1.2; 1.58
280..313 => 0.4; 1.47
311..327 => -0.5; 1.55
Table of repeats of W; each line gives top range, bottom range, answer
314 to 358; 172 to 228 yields 1.09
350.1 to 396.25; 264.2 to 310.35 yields 1.06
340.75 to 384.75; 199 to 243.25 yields 1.11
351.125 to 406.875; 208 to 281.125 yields 1.09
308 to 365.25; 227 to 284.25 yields 1.12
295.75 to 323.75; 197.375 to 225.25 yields 1.07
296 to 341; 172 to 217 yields 1.05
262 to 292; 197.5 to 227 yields 1.01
